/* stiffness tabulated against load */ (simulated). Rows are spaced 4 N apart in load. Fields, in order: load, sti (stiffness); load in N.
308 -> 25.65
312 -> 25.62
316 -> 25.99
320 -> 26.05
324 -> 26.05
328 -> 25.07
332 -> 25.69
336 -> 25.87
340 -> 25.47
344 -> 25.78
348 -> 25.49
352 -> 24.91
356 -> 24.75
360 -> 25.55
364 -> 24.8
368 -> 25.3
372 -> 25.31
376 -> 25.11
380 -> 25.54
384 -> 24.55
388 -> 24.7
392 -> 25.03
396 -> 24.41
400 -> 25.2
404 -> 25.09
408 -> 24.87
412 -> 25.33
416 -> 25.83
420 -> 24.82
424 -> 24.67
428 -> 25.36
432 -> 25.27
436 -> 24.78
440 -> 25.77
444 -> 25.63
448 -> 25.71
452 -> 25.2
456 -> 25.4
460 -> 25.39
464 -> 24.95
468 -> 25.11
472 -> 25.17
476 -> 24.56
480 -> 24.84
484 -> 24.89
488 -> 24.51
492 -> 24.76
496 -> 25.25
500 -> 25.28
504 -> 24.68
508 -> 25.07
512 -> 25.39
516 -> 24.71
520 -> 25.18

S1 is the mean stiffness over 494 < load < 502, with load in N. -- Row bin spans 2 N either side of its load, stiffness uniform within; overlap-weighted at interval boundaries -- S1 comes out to 25.3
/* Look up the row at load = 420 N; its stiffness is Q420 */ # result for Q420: 24.82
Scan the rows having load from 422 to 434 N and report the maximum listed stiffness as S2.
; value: 25.36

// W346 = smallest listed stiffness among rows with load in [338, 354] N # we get 24.91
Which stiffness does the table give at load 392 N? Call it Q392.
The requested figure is 25.03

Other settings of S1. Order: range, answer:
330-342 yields 25.7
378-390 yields 24.9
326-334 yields 25.4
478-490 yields 24.7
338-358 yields 25.3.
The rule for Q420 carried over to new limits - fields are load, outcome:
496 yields 25.25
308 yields 25.65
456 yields 25.4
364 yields 24.8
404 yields 25.09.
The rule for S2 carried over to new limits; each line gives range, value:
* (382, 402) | 25.2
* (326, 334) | 25.69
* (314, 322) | 26.05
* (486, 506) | 25.28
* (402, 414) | 25.33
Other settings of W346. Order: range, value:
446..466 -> 24.95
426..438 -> 24.78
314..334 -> 25.07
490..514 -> 24.68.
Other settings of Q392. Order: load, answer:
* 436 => 24.78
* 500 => 25.28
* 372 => 25.31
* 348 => 25.49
